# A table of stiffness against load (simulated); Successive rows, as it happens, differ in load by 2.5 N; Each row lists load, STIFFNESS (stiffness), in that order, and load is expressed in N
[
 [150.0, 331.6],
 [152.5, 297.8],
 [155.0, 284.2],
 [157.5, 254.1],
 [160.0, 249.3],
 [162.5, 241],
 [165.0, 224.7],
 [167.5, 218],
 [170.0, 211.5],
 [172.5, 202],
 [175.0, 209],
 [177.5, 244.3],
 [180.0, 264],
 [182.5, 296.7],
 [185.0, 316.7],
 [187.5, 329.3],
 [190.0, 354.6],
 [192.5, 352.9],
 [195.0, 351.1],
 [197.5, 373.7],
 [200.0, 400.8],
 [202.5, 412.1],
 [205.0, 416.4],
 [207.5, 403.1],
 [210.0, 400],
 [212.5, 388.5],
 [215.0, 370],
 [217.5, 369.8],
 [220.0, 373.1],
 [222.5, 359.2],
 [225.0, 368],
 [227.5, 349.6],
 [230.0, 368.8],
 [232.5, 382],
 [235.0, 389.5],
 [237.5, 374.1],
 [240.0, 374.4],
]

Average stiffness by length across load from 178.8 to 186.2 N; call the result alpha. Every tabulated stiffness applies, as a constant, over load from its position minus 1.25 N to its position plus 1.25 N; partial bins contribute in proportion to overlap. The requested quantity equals 292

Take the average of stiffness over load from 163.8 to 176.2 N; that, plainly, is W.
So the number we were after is 213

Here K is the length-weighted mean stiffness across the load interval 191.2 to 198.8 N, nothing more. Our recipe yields 359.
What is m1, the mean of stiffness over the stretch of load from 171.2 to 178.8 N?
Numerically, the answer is 219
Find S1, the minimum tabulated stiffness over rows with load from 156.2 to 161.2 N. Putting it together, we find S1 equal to 249.3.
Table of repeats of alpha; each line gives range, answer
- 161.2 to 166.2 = 233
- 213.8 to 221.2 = 371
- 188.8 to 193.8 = 354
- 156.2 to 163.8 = 248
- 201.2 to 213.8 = 404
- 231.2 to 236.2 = 386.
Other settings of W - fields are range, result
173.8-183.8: 254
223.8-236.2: 372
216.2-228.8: 364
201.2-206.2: 414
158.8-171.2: 229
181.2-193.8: 330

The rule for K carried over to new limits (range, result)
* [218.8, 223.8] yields 366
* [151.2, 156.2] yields 291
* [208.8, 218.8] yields 382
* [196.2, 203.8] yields 395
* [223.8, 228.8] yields 359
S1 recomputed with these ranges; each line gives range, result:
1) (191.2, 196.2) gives 351.1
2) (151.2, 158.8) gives 254.1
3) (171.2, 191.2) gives 202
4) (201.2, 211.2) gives 400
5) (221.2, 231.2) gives 349.6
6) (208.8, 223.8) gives 359.2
